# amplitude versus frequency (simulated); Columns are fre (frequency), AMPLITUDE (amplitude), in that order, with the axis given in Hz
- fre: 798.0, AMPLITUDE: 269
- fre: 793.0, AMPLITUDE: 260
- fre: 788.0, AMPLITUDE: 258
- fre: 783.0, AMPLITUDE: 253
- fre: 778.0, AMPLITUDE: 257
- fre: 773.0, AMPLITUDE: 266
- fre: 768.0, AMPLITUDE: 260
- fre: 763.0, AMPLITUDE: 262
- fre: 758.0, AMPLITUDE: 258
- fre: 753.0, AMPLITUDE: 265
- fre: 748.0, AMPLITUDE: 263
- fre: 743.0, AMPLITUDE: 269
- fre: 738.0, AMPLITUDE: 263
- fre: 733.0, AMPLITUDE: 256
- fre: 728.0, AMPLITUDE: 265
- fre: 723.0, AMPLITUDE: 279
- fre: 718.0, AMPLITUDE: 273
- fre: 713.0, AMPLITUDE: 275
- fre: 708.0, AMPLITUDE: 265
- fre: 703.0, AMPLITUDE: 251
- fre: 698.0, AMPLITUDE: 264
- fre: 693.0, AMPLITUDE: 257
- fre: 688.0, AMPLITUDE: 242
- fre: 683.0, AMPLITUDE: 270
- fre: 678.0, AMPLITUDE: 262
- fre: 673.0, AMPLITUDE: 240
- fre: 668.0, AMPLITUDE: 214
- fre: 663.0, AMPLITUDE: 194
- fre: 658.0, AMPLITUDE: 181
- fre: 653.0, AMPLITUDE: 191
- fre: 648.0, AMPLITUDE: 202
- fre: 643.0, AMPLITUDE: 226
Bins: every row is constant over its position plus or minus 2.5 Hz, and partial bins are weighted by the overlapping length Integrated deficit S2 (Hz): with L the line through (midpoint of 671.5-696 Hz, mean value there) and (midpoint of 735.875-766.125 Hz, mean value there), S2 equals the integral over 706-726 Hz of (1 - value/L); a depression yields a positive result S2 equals -1.1 Hz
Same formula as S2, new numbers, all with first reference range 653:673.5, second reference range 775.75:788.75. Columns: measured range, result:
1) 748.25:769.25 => -1.4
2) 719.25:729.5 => -1.9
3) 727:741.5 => -1.7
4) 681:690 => -1.9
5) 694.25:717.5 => -4.5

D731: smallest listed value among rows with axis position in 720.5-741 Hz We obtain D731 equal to 256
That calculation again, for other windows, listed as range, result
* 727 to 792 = 253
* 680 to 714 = 242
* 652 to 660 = 181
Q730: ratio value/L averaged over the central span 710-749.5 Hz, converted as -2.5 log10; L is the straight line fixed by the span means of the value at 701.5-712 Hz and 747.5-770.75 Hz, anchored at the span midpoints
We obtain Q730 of -0.03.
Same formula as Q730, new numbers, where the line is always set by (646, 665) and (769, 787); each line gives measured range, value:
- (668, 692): -0.21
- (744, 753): -0.09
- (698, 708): -0.18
